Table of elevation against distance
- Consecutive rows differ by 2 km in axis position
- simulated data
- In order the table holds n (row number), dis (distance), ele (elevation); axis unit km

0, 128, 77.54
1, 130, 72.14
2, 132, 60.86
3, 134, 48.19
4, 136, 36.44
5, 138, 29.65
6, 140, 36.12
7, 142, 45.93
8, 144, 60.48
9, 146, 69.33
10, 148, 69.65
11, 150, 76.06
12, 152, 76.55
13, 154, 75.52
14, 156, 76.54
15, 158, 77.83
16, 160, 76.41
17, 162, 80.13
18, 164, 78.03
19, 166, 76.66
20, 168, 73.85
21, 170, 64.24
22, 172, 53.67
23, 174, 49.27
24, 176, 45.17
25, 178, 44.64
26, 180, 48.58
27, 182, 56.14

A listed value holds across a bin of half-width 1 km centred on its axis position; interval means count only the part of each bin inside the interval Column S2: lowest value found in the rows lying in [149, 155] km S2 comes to 75.52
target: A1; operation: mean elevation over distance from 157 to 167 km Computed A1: 77.8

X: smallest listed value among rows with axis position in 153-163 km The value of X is 75.52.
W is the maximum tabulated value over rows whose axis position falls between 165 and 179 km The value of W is 76.66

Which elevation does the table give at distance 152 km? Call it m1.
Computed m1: 76.55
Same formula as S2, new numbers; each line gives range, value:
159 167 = 76.41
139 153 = 36.12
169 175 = 49.27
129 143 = 29.65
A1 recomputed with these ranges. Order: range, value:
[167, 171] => 69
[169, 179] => 51.4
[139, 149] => 56.3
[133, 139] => 38.1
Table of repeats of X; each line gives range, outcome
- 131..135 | 48.19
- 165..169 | 73.85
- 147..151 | 69.65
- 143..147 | 60.48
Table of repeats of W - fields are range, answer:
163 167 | 78.03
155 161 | 77.83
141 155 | 76.55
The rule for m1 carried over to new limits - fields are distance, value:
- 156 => 76.54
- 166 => 76.66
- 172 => 53.67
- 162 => 80.13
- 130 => 72.14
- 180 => 48.58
